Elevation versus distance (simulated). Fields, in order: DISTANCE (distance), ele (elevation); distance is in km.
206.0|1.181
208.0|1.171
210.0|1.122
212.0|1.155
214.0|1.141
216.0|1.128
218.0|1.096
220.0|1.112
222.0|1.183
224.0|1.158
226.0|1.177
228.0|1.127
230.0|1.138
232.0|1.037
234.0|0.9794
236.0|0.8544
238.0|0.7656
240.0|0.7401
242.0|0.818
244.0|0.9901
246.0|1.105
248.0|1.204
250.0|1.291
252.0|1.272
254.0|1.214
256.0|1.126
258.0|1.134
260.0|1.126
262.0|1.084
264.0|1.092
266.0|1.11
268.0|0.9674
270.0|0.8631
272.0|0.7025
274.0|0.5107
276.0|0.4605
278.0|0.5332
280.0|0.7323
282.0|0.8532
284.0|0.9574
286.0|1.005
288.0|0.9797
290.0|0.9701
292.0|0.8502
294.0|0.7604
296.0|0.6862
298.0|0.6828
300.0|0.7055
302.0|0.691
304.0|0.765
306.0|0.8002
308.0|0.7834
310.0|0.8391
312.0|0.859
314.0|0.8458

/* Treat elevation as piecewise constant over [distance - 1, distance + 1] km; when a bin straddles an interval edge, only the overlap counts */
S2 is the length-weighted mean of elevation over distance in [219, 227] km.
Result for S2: 1.16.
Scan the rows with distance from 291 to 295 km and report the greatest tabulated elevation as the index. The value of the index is 0.8502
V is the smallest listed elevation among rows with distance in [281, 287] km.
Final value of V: 0.8532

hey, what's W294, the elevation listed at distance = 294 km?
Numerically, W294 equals 0.7604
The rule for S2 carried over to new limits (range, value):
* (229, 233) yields 1.09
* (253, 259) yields 1.16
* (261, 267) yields 1.1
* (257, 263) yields 1.11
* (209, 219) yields 1.13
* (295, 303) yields 0.691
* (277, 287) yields 0.816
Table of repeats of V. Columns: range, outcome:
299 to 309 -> 0.691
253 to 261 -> 1.126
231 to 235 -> 0.9794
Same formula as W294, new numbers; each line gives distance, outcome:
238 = 0.7656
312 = 0.859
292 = 0.8502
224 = 1.158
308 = 0.7834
